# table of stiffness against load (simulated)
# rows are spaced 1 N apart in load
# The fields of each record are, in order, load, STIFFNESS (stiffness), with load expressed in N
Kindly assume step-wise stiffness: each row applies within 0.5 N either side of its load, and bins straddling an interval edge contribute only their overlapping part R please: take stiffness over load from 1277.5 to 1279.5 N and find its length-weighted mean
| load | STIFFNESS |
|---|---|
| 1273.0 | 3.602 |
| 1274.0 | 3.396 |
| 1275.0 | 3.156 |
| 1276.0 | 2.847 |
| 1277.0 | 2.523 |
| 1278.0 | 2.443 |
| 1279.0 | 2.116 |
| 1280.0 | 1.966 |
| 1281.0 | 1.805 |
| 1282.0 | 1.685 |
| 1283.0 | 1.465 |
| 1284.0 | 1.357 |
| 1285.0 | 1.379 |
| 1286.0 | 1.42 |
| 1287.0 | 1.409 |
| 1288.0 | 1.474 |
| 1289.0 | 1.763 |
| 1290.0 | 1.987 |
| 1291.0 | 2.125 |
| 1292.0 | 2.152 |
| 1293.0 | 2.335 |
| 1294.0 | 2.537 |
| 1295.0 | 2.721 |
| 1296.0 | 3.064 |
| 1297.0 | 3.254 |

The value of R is 2.28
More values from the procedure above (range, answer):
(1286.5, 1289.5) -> 1.55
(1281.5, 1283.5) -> 1.58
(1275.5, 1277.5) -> 2.69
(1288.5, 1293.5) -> 2.07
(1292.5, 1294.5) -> 2.44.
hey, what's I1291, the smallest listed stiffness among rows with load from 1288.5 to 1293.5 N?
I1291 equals 1.763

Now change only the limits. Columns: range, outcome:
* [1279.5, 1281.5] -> 1.805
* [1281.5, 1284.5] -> 1.357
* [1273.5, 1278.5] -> 2.443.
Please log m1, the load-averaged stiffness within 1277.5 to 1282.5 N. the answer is 2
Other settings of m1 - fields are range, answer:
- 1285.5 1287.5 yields 1.41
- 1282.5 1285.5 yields 1.4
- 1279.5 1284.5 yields 1.66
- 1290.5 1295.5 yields 2.37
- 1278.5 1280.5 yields 2.04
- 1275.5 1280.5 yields 2.38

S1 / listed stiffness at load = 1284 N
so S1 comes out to 1.357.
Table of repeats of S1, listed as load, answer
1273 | 3.602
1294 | 2.537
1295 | 2.721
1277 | 2.523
